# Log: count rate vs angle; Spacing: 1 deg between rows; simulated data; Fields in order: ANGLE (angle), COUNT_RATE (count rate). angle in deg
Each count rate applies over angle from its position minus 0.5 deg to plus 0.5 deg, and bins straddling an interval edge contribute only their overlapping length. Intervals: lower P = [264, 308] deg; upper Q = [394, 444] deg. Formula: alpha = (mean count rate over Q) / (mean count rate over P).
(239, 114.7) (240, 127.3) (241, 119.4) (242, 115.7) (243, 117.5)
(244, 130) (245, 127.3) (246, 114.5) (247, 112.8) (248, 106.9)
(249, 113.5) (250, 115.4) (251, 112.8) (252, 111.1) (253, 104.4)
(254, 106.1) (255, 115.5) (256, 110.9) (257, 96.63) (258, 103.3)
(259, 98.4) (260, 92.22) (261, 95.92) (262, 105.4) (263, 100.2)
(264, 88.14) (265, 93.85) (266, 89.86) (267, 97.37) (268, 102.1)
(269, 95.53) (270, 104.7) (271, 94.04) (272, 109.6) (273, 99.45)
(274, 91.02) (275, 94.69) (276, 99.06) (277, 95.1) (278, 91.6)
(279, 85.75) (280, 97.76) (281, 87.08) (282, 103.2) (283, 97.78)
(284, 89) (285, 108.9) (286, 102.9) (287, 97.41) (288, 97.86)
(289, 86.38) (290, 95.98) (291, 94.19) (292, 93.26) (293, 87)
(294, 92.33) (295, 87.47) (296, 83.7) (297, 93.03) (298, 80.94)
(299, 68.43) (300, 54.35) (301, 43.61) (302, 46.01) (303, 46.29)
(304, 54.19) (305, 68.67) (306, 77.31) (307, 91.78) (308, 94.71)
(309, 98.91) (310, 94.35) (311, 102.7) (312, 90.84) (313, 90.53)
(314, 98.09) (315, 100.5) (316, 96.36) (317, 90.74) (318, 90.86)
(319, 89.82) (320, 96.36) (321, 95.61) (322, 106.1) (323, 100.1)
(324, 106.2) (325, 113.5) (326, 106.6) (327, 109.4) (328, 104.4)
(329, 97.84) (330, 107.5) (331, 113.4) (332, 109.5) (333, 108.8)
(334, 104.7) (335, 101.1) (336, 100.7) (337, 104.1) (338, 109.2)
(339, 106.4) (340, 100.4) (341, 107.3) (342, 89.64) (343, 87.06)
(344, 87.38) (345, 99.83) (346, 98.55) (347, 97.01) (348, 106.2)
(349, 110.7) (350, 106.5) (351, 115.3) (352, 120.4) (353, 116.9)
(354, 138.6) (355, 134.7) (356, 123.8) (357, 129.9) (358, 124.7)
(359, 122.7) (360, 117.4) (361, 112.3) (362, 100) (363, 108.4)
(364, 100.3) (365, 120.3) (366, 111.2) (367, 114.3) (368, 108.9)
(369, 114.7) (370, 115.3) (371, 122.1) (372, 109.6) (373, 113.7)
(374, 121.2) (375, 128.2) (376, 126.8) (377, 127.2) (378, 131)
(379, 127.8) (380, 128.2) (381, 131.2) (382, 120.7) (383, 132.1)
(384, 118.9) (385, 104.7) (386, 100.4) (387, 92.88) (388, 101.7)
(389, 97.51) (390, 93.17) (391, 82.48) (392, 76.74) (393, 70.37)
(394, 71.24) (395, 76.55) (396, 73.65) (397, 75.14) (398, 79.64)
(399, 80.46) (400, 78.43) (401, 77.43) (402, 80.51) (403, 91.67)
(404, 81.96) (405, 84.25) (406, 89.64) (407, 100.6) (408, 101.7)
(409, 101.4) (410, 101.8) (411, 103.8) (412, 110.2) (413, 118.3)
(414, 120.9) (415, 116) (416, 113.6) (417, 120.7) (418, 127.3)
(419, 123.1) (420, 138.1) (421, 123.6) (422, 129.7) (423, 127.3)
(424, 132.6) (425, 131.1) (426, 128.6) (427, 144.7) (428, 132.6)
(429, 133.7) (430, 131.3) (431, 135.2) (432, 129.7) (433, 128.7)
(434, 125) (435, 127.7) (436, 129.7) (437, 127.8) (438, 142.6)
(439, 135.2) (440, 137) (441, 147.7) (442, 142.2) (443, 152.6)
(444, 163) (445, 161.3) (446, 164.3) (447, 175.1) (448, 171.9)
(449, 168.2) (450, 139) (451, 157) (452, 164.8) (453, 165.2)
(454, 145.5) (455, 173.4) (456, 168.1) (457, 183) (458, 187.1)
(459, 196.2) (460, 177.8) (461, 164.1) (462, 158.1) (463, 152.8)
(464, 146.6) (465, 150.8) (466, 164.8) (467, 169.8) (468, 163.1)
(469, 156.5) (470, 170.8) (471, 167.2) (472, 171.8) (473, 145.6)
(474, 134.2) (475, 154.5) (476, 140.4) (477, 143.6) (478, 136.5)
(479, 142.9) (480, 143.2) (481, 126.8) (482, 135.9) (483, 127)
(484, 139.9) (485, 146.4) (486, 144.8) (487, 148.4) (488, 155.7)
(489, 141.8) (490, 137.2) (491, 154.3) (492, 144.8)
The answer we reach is 1.31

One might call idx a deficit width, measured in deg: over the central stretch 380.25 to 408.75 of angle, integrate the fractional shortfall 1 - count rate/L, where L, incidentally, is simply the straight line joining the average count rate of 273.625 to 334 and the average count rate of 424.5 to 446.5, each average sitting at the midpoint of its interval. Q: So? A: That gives 7.29 deg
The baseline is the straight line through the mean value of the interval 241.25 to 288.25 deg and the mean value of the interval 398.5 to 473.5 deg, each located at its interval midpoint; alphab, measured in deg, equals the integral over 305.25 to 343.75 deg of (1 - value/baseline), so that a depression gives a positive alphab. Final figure 5.1 deg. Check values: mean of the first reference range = 103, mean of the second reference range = 137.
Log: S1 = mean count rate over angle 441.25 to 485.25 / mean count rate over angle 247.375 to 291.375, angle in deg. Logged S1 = 1.58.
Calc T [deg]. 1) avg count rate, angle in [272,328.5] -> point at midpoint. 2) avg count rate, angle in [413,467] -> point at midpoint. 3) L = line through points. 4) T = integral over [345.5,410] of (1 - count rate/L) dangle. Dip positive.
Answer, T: 7.7 deg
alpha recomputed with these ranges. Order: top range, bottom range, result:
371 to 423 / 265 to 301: 1.14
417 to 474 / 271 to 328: 1.65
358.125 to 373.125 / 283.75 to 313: 1.35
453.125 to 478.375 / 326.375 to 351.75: 1.56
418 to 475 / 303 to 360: 1.47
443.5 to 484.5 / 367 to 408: 1.56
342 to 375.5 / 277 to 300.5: 1.25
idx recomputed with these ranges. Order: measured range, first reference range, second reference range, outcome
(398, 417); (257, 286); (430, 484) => 5.55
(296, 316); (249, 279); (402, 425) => 4.70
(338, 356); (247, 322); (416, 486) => 0.95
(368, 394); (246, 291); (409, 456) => 3.04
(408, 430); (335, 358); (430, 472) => 2.95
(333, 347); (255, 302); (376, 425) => -0.19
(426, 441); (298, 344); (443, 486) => 1.05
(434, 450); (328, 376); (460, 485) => -0.90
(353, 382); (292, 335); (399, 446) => -3.94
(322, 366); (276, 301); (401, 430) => -3.66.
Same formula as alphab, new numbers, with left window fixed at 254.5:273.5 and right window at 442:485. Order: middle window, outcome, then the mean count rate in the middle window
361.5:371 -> 1.34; 111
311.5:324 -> 2.09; 95.9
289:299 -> 1.82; 88.5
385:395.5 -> 3.77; 87.2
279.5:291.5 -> 1.05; 96.5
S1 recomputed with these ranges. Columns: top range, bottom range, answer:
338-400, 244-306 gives 1.14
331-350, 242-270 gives 0.96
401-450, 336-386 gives 1.11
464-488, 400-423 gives 1.39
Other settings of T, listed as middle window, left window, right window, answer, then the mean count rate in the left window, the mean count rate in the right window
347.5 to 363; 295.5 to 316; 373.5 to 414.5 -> -4.6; 79.4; 100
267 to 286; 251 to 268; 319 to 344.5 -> 0.8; 101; 103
